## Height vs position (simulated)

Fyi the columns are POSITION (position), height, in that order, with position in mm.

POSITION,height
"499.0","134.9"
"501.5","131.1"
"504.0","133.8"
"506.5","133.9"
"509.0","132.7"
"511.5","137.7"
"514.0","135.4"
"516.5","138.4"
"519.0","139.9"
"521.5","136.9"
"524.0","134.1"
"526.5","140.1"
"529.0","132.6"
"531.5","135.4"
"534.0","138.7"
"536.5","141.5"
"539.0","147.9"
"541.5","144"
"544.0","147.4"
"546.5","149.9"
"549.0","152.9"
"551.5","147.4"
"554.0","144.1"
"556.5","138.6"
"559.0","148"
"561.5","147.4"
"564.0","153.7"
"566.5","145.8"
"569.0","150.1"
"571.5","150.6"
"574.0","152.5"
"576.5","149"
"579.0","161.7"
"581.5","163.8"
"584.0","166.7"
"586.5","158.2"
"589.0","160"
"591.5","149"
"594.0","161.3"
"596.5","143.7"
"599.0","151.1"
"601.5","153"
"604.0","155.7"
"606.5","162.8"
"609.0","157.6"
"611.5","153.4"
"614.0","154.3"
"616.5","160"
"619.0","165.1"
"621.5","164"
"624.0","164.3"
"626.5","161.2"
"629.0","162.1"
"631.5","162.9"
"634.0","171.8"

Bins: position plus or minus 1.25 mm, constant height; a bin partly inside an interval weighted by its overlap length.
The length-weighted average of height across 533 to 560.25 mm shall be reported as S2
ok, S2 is 146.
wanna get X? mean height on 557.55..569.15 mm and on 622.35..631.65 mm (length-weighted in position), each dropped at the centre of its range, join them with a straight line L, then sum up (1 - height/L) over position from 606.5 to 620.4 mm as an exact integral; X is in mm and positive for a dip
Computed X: 0.1 mm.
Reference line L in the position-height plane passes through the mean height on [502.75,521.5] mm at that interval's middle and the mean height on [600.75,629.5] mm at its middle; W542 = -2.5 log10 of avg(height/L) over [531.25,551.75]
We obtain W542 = -0.02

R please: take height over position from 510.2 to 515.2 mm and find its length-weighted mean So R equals 137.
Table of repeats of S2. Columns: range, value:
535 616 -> 152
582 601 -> 156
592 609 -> 155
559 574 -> 150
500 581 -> 143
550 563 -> 145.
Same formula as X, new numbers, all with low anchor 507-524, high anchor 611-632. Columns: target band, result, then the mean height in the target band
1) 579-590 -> -0.7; 162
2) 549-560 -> 0.0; 145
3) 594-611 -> 0.2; 154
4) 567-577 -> -0.1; 150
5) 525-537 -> 0.2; 137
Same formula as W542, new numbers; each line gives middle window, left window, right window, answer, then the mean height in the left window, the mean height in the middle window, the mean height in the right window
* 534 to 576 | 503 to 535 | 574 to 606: -0.01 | 136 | 147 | 156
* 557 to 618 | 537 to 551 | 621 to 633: 0.01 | 148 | 154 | 163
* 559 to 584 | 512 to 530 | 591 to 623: -0.03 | 137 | 153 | 156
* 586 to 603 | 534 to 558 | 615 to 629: 0.02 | 146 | 154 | 163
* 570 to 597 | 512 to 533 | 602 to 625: -0.03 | 137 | 156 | 159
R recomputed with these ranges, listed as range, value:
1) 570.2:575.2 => 152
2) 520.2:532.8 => 136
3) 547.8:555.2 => 148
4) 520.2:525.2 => 136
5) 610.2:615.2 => 154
